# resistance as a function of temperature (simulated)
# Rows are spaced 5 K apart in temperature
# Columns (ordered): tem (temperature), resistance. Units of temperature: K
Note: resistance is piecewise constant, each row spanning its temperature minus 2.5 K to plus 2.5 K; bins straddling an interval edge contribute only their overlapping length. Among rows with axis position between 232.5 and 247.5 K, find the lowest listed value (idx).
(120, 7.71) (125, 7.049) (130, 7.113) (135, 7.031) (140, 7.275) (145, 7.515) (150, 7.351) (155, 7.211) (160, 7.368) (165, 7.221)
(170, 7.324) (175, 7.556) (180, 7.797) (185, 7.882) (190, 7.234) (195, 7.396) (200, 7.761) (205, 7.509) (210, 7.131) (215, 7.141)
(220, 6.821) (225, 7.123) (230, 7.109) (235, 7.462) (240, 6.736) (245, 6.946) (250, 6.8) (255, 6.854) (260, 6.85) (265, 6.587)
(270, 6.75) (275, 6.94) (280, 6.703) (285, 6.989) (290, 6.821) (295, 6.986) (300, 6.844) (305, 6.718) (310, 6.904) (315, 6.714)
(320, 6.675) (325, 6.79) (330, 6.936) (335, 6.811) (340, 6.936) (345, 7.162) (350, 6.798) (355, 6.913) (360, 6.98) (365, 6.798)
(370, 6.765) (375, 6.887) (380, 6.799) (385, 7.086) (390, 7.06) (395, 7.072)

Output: 6.736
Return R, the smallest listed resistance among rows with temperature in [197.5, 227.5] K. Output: 6.821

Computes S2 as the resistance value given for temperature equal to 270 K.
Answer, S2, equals 6.75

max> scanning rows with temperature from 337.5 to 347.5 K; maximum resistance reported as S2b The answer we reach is 7.162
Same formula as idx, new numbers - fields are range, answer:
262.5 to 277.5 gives 6.587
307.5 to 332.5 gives 6.675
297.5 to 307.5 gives 6.718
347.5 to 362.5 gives 6.798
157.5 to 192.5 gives 7.221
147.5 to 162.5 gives 7.211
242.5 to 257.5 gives 6.8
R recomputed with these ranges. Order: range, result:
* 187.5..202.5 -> 7.234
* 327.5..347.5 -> 6.811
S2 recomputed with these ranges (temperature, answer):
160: 7.368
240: 6.736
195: 7.396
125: 7.049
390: 7.06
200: 7.761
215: 7.141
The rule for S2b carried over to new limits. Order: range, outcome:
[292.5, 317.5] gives 6.986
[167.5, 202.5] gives 7.882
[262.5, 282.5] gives 6.94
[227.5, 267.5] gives 7.462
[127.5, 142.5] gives 7.275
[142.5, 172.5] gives 7.515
